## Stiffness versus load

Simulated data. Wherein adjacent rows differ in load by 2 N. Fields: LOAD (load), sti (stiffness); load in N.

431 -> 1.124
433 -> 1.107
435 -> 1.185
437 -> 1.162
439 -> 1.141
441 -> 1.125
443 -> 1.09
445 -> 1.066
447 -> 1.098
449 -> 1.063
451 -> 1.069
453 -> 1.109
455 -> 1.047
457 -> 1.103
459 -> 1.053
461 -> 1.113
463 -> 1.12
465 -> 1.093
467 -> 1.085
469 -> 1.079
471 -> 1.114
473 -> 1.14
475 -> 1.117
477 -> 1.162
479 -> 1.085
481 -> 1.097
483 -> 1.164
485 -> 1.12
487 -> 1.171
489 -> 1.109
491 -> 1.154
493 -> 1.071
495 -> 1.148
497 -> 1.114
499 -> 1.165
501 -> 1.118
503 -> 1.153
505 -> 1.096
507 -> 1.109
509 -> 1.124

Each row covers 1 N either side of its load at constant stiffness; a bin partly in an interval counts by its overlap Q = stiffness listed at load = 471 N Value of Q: 1.114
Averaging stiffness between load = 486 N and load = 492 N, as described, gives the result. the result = 1.14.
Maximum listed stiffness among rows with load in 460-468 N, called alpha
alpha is 1.12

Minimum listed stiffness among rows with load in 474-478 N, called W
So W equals 1.117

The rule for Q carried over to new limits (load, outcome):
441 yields 1.125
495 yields 1.148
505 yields 1.096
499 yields 1.165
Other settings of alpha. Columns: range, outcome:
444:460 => 1.109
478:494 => 1.171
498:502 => 1.165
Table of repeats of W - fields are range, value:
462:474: 1.079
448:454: 1.063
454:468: 1.047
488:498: 1.071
